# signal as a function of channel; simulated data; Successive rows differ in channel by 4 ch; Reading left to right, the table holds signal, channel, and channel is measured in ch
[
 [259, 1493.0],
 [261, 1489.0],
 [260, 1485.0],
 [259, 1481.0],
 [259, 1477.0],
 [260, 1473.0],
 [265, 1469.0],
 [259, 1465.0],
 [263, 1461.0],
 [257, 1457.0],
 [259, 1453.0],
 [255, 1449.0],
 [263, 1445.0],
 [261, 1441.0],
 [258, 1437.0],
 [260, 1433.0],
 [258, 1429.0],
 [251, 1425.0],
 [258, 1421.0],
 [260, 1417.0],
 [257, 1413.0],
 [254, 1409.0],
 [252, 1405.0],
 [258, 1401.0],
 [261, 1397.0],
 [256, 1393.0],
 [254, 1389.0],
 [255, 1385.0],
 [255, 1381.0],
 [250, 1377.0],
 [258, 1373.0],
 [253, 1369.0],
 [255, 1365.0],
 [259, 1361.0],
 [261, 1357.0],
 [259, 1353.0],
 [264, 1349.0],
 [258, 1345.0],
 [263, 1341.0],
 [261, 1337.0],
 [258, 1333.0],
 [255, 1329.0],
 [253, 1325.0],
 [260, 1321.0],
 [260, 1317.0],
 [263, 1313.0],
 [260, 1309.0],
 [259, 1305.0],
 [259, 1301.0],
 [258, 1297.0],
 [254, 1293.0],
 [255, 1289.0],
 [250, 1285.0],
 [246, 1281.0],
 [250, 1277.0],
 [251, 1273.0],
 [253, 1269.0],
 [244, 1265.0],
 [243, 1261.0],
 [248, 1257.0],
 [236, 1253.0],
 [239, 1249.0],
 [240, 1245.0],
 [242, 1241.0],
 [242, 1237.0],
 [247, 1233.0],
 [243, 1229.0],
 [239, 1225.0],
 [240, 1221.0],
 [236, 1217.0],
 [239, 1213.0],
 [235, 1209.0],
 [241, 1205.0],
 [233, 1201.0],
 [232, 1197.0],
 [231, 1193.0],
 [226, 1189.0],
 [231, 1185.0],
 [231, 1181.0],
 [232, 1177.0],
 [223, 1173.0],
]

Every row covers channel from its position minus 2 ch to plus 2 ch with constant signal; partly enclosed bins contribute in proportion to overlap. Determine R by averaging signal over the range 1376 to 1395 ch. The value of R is 254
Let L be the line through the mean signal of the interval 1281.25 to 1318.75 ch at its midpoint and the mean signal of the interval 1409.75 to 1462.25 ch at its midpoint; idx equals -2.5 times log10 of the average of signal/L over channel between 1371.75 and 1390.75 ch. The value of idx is 0.01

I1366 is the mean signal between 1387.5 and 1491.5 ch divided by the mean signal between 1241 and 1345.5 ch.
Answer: 1.02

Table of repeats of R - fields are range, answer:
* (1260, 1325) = 254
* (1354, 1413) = 256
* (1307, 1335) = 258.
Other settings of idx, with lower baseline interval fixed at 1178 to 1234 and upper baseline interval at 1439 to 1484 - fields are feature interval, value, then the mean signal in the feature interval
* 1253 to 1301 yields -0.03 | 250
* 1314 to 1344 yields -0.05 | 259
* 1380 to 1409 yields -0.01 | 256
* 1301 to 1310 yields -0.06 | 259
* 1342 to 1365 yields -0.04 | 260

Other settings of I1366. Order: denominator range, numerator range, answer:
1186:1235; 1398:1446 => 1.09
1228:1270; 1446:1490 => 1.07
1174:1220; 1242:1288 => 1.05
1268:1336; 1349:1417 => 1.00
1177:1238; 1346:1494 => 1.09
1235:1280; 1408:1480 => 1.06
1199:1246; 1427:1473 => 1.08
